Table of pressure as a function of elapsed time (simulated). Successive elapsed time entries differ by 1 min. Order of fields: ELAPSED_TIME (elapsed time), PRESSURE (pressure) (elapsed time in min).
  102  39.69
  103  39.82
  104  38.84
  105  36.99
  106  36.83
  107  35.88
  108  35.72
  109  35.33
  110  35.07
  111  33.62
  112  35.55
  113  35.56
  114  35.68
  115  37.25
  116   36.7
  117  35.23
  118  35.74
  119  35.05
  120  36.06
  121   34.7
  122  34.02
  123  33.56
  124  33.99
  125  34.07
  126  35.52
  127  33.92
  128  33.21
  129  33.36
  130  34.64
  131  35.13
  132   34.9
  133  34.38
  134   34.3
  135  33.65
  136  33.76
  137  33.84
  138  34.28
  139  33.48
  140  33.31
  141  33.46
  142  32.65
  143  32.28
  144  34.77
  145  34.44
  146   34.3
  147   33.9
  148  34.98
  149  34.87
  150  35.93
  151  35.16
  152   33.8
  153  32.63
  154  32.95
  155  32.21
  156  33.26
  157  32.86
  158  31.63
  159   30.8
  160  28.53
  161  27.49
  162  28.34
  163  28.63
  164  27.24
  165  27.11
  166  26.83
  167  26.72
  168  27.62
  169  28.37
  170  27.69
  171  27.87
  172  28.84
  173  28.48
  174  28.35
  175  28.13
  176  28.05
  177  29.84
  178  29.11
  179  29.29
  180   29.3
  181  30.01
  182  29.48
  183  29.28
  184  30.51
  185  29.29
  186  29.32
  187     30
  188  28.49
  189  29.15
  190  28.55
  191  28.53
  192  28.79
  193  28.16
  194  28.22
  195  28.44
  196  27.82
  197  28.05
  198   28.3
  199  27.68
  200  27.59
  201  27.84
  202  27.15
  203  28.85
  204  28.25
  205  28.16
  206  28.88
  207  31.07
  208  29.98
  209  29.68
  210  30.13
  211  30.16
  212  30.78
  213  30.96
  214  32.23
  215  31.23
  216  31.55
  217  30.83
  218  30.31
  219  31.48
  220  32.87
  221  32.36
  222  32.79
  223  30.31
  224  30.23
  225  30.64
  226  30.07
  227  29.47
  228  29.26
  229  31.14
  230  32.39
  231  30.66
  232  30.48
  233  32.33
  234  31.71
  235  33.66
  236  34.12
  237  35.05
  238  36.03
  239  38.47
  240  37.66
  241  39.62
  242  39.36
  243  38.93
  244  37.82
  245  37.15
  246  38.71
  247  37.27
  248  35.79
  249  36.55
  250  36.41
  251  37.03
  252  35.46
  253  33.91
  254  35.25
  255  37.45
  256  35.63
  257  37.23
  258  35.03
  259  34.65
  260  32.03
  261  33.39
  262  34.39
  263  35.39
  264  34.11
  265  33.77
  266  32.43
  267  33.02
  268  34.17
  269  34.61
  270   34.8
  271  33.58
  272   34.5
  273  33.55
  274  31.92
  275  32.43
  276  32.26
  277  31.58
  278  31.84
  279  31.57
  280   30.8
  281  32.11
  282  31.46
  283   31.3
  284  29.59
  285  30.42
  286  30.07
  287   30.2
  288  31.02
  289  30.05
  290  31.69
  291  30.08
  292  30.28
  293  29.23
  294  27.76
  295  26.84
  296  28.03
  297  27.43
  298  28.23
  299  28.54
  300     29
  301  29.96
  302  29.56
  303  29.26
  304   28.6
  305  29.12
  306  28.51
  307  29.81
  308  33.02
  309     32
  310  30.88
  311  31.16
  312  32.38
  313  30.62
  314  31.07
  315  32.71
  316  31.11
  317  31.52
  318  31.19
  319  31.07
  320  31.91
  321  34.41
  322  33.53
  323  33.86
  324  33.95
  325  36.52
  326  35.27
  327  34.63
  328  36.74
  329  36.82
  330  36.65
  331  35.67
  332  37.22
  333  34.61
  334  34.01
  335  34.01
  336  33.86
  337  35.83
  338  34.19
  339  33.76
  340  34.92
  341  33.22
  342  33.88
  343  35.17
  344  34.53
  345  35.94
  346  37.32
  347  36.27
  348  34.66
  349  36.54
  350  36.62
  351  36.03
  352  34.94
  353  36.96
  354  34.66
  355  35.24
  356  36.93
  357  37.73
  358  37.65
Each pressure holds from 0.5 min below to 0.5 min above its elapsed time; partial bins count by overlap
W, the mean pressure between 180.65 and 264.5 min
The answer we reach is 32.1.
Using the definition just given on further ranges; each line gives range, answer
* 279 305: 29.7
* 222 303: 32.9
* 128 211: 30.5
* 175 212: 28.9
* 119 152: 34.2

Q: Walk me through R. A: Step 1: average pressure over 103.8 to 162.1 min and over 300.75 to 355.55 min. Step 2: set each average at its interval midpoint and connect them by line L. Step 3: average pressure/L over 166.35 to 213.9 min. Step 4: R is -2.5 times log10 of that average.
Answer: 0.178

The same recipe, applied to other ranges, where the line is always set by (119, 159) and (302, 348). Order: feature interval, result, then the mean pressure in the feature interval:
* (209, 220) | 0.09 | 31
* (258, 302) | 0.07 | 31.5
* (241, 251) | -0.12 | 37.6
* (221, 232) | 0.10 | 30.8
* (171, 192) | 0.16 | 29.1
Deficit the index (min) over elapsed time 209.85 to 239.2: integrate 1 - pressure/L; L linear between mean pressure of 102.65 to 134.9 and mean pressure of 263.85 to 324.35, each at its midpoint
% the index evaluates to 1.0 min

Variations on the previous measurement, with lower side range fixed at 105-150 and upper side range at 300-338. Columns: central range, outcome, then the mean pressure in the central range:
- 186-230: 5.4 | 29.7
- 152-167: 1.9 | 30.1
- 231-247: -1.1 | 35.9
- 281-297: 1.5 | 29.9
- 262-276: -0.2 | 33.7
